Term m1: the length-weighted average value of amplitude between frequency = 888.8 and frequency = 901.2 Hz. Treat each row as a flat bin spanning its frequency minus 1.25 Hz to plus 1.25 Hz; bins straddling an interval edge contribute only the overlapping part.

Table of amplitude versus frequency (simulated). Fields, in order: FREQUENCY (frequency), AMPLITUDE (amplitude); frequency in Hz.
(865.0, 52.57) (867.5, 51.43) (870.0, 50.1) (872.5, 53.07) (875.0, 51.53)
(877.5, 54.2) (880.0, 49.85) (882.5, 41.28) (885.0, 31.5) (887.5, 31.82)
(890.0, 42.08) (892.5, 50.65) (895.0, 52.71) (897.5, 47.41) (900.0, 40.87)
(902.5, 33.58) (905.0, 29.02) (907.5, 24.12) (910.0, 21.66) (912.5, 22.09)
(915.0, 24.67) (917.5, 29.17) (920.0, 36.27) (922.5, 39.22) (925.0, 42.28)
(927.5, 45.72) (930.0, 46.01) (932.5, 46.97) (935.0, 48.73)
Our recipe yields 46.8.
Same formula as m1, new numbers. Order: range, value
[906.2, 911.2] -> 23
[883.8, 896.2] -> 41.7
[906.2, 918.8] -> 24.4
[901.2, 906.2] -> 31.4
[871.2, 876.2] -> 52.3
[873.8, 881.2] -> 51.9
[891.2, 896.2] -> 51.6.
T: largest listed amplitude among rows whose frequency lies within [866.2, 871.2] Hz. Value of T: 51.43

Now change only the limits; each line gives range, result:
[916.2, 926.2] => 42.28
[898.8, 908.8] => 40.87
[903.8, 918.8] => 29.17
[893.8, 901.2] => 52.71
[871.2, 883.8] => 54.2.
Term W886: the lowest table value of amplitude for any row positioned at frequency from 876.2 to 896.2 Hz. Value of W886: 31.5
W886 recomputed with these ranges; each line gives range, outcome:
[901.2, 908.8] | 24.12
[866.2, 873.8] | 50.1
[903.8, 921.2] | 21.66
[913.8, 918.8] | 24.67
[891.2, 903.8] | 33.58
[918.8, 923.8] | 36.27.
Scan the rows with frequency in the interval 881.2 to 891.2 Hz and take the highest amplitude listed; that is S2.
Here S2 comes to 42.08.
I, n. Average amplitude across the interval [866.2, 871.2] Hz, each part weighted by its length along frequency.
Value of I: 50.8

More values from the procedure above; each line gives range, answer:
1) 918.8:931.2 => 41.9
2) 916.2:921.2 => 32.6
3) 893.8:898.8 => 49.9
